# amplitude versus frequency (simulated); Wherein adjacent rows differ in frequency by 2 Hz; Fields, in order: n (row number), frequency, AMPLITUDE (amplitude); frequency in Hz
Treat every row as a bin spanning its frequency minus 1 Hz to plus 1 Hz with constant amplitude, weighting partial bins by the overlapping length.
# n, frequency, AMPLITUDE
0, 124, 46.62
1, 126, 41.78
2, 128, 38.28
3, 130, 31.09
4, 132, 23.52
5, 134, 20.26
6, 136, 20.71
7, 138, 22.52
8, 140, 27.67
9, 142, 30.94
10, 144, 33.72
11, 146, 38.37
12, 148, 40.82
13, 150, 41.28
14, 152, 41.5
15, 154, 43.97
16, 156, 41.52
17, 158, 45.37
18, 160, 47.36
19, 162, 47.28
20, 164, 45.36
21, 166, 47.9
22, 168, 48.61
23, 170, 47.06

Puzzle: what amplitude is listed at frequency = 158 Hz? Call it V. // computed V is 45.37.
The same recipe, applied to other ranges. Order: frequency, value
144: 33.72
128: 38.28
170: 47.06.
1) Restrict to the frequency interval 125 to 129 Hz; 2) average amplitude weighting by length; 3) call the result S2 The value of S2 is 40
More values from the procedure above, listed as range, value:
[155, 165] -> 45.4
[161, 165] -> 46.3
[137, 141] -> 25.1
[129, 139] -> 23.6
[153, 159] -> 43.6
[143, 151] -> 38.5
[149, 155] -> 42.2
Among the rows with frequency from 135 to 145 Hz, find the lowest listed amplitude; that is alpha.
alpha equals 20.71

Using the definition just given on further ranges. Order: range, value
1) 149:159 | 41.28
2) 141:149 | 30.94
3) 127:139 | 20.26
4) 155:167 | 41.52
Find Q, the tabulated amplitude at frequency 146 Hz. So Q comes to 38.37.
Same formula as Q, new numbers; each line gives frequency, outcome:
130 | 31.09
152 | 41.5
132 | 23.52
